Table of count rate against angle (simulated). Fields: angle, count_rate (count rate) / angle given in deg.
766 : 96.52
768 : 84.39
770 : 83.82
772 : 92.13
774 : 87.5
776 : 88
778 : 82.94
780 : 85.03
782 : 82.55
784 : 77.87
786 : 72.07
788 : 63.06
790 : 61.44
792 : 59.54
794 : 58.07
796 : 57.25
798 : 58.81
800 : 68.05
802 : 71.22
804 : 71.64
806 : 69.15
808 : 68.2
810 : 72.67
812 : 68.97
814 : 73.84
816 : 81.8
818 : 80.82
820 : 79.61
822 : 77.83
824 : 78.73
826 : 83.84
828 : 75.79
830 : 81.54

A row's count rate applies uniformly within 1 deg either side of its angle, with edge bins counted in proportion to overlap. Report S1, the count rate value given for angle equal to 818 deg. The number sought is 80.82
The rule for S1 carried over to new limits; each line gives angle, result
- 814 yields 73.84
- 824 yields 78.73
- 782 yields 82.55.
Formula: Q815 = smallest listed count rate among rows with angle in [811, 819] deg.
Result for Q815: 68.97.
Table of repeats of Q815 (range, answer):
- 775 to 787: 72.07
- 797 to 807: 58.81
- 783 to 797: 57.25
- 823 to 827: 78.73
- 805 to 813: 68.2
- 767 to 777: 83.82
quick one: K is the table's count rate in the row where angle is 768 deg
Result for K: 84.39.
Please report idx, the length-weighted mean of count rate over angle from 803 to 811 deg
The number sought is 70.4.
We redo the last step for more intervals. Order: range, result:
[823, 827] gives 81.3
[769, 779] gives 86.9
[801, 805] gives 71.4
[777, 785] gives 82.1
